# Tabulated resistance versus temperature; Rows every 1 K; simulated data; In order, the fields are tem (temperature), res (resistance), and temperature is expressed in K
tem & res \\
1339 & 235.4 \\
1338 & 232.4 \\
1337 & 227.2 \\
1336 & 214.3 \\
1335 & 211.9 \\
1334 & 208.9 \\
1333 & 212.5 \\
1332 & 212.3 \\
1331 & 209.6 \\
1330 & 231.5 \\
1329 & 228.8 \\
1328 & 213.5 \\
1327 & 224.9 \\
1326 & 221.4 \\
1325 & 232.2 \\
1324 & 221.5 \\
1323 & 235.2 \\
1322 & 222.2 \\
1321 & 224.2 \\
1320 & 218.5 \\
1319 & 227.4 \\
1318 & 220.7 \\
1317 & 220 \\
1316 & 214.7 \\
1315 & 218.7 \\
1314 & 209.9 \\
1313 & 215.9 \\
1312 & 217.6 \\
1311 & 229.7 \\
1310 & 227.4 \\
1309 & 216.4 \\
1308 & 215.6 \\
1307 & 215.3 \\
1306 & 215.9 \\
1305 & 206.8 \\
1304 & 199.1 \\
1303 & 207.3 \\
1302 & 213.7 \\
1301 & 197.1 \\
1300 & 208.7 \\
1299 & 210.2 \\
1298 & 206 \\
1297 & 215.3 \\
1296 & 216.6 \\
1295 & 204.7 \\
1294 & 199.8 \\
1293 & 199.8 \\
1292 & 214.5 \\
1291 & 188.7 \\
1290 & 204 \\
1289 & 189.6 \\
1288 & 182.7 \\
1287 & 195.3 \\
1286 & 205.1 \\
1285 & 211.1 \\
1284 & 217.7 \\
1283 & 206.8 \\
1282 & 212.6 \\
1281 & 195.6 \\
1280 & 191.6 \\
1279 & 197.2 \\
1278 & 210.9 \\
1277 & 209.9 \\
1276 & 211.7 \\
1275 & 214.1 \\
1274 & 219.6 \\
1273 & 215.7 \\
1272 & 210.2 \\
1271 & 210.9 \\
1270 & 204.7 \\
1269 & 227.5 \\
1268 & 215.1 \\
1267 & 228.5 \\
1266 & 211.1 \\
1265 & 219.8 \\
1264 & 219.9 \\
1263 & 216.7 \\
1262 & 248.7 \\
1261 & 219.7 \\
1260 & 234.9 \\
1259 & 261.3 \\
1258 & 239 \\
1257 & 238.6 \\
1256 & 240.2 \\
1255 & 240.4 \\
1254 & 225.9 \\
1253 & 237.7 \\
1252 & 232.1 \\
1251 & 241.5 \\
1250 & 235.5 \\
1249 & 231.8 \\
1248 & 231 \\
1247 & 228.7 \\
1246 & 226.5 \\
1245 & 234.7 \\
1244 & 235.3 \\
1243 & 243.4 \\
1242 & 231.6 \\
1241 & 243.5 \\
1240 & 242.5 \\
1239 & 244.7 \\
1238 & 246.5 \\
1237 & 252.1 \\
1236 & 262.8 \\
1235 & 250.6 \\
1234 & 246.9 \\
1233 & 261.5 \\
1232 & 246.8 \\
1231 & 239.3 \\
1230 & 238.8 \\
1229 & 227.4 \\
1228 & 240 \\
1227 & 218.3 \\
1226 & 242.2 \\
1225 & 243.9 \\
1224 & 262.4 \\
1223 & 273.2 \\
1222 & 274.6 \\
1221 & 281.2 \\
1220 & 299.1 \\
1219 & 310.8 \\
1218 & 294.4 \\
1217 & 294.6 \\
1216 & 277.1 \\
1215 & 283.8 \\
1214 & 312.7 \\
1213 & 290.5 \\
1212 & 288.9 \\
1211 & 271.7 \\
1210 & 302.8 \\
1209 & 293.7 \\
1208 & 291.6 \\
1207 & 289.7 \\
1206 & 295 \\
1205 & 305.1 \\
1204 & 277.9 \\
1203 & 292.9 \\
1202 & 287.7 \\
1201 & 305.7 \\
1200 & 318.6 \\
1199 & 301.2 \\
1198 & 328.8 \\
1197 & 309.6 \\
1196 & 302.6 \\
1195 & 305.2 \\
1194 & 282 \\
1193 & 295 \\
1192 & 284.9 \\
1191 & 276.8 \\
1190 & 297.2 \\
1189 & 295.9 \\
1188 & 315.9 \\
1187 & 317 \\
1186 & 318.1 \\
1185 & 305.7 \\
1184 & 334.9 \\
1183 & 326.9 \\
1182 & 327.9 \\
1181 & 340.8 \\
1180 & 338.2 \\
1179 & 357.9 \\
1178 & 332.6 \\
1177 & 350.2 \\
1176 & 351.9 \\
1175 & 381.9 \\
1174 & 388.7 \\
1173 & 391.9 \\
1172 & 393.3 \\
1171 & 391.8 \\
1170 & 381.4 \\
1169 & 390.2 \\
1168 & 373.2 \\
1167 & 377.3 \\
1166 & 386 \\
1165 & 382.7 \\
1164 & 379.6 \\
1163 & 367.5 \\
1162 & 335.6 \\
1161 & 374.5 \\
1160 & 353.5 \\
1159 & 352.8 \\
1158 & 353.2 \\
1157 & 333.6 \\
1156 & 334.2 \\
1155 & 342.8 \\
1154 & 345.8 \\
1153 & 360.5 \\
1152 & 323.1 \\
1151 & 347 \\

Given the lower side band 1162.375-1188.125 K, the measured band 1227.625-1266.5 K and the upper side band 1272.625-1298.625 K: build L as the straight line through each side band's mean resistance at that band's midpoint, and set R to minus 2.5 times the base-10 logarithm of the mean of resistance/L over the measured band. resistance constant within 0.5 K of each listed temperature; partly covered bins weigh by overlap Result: 0.09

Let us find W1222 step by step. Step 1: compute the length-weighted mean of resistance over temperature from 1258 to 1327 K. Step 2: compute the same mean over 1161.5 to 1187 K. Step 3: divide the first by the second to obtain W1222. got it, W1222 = 0.6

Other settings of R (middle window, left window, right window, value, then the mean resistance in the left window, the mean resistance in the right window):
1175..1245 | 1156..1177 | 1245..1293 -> 0.07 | 371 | 219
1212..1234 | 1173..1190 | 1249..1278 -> 0.06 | 337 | 226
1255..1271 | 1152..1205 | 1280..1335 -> 0.12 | 337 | 213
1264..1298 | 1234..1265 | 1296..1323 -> 0.09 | 238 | 216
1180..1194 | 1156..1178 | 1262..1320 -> 0.11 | 369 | 211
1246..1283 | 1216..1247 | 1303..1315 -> 0.07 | 254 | 215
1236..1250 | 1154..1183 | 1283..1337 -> 0.19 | 362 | 213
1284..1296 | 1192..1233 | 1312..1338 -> 0.19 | 282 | 220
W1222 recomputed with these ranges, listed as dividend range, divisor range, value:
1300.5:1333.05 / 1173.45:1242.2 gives 0.75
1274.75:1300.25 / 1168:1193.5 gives 0.60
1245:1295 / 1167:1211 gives 0.67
